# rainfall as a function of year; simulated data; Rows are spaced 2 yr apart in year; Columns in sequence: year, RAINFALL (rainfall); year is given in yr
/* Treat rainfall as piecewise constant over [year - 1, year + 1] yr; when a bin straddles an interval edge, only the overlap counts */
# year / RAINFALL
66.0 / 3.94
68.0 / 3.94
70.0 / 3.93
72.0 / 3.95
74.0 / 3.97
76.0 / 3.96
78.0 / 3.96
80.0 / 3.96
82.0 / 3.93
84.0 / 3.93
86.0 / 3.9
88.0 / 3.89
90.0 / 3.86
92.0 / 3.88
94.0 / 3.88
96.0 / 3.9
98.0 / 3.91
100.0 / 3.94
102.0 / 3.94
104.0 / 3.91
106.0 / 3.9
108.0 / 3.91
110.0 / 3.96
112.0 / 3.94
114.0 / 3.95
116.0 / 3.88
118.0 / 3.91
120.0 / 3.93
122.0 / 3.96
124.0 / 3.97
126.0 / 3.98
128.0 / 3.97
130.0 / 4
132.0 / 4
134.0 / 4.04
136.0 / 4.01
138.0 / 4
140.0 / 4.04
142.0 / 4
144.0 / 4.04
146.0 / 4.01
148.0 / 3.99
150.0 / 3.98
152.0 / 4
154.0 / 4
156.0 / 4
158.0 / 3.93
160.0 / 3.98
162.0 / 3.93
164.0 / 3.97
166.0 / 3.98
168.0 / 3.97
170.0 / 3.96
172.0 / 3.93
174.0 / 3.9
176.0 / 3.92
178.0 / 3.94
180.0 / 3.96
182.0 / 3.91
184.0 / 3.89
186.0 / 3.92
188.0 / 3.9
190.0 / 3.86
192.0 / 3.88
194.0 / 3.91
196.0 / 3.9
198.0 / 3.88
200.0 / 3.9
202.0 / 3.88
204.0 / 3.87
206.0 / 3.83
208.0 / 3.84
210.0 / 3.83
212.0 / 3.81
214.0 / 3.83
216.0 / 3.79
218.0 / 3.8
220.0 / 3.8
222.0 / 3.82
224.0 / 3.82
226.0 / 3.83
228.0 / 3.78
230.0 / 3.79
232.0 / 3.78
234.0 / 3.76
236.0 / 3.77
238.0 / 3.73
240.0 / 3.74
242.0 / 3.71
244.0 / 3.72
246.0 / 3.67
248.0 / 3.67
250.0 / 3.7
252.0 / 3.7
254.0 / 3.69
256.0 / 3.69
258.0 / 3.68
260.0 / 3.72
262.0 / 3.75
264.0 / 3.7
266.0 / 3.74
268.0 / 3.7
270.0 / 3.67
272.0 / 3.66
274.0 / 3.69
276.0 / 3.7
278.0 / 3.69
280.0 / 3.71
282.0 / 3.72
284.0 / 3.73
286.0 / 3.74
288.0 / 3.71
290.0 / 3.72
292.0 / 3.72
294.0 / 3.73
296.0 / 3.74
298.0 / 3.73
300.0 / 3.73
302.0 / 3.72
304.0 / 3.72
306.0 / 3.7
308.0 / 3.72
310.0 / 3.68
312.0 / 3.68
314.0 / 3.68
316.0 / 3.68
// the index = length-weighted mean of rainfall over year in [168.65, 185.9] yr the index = 3.93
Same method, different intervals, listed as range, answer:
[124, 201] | 3.96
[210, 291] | 3.74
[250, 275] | 3.7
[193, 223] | 3.85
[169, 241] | 3.85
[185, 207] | 3.88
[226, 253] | 3.74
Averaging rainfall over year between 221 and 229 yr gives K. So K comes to 3.81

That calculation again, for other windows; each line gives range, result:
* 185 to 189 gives 3.91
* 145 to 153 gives 4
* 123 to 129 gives 3.97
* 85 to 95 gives 3.88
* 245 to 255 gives 3.69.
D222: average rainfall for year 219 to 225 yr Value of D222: 3.81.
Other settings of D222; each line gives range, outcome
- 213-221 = 3.8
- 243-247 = 3.7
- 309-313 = 3.68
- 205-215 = 3.83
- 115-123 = 3.92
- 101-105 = 3.92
